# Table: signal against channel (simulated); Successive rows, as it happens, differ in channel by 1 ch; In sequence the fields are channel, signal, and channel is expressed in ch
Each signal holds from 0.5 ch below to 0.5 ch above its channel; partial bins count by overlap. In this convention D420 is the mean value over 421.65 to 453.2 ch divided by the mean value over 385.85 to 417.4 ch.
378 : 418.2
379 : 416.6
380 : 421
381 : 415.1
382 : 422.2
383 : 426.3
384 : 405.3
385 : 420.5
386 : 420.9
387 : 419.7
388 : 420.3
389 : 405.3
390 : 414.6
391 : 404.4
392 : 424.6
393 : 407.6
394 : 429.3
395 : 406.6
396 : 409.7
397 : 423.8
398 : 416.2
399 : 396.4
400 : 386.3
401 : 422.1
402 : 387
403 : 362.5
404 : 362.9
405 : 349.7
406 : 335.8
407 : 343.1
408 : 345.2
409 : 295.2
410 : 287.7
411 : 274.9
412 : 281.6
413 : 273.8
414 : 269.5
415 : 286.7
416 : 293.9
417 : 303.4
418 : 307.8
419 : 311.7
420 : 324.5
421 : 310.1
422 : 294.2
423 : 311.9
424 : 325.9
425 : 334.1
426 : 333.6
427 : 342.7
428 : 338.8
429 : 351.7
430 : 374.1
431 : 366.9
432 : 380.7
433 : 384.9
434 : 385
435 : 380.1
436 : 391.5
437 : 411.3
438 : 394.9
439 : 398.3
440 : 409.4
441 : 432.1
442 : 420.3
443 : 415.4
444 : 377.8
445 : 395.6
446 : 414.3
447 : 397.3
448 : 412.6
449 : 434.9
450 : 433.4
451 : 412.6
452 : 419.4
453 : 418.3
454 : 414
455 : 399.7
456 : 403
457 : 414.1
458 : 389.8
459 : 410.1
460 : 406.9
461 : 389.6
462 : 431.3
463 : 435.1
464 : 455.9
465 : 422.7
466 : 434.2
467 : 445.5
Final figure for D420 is 1.06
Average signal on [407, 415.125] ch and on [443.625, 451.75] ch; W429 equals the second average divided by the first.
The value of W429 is 1.40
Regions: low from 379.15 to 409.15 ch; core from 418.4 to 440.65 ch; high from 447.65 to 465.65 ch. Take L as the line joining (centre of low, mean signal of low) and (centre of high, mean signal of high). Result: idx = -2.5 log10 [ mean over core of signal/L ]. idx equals 0.15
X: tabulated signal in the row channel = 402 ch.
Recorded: 387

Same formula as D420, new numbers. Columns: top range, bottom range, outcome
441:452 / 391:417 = 1.16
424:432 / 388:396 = 0.85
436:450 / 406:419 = 1.37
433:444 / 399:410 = 1.12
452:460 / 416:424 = 1.32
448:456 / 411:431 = 1.33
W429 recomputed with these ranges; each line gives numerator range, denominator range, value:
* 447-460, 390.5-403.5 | 1.02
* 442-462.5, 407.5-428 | 1.34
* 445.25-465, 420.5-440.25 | 1.15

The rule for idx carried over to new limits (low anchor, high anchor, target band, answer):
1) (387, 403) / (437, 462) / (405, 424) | 0.32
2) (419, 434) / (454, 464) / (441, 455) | -0.07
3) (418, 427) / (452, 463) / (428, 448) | -0.10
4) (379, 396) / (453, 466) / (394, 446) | 0.17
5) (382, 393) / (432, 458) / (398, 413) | 0.20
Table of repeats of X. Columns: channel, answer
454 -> 414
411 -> 274.9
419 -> 311.7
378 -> 418.2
